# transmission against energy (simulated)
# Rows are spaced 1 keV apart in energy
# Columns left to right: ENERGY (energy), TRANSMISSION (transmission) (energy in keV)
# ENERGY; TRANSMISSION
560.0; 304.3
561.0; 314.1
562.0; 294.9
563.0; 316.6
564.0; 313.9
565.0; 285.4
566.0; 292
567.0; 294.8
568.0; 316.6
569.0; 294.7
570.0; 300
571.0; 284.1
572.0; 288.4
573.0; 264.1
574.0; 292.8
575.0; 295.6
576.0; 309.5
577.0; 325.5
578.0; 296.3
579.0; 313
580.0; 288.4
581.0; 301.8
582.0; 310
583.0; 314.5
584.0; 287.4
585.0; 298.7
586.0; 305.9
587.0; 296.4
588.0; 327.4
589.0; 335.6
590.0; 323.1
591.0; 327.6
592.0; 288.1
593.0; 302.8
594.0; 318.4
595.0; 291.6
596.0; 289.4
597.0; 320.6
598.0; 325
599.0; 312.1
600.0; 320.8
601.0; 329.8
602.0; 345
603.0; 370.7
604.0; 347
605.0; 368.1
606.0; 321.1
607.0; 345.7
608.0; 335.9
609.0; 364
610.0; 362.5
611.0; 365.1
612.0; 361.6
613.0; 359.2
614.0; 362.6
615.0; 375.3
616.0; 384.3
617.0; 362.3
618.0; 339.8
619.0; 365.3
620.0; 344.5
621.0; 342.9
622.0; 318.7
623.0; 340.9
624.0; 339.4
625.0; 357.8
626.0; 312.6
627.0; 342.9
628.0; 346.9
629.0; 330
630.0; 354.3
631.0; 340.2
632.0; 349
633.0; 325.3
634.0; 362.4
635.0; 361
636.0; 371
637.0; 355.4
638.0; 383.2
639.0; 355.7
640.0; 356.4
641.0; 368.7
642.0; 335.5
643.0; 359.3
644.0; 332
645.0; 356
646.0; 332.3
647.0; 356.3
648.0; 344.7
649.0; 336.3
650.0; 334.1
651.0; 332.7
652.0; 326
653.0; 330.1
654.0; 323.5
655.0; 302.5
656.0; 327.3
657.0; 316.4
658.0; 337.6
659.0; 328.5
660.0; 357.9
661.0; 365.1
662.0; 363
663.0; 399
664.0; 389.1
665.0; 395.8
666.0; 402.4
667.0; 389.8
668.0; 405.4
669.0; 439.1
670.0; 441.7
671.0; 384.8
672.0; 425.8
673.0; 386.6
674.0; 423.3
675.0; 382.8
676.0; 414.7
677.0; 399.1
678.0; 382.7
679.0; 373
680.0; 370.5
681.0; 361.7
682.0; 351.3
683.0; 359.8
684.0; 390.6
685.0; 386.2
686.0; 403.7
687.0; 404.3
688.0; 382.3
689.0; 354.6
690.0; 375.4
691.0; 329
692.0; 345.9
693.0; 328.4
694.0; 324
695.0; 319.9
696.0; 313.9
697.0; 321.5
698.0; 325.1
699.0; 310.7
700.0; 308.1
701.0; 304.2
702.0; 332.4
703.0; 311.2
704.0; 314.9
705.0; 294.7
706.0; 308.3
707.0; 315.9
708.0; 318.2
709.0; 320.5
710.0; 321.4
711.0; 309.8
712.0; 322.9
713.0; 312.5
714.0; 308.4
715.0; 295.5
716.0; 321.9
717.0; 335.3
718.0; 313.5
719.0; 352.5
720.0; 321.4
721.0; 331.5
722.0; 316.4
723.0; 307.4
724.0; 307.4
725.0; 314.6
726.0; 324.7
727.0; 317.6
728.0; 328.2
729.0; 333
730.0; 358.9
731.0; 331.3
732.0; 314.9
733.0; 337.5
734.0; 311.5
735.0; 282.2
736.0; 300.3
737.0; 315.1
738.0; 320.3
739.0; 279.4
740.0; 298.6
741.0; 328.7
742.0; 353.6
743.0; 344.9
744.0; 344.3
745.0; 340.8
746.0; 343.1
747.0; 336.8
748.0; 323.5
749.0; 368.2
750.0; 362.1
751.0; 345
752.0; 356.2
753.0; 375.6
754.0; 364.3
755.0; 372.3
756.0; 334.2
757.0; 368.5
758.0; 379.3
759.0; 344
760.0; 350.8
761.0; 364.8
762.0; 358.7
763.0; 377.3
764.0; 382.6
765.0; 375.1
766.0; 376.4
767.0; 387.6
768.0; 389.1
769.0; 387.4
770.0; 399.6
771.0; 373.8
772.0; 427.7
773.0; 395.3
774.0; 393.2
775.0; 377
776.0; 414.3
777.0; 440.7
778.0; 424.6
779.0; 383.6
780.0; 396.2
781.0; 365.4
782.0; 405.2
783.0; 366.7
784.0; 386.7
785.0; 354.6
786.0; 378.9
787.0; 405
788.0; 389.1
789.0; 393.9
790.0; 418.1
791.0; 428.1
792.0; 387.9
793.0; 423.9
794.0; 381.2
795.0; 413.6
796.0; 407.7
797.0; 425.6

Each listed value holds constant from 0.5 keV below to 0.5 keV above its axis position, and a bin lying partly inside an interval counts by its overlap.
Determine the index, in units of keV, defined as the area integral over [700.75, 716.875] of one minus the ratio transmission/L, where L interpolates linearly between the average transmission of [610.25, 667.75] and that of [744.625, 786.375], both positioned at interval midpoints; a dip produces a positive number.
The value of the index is 2.2 keV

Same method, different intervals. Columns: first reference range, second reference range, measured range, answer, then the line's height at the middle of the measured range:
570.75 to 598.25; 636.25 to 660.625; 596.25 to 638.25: -3.14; 323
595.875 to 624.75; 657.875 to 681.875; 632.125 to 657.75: 1.88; 371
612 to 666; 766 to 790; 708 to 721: 1.85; 373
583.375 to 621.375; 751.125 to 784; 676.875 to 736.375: 5.09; 364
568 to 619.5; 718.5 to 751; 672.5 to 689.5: -3.04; 326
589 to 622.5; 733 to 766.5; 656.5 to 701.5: -3.48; 342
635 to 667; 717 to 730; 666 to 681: -2.49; 343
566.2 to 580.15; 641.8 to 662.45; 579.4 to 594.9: -0.17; 305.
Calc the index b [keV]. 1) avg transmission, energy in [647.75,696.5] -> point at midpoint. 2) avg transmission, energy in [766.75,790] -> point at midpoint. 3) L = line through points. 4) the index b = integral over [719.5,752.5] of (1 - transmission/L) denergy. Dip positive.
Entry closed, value 4.8 keV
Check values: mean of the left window 367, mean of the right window 393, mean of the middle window 327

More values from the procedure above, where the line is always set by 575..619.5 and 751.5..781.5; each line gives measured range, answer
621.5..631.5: 0.0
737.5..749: 1.3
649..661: 0.6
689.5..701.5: 1.1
